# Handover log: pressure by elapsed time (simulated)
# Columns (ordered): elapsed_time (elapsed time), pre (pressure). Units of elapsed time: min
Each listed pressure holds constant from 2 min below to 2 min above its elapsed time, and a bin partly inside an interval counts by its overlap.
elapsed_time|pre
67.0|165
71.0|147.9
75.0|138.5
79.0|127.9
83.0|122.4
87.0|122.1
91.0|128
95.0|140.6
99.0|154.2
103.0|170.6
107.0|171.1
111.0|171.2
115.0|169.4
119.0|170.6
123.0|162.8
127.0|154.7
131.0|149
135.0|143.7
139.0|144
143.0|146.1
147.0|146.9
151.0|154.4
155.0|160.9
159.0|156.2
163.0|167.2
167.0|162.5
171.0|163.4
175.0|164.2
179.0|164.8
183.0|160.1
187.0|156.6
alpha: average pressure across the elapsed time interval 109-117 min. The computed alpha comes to 170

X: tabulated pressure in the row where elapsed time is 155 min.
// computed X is 160.9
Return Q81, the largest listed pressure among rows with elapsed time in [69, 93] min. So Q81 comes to 147.9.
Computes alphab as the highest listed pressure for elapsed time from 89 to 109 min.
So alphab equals 171.1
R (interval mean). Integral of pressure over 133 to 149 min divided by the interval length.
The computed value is 145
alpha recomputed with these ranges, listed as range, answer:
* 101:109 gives 171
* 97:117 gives 167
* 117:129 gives 163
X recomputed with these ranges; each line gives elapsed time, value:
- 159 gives 156.2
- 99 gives 154.2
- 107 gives 171.1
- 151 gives 154.4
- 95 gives 140.6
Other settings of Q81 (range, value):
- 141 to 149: 146.9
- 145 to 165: 167.2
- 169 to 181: 164.8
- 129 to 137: 149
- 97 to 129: 171.2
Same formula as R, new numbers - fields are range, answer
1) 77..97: 128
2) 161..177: 164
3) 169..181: 164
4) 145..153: 151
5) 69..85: 134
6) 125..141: 148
